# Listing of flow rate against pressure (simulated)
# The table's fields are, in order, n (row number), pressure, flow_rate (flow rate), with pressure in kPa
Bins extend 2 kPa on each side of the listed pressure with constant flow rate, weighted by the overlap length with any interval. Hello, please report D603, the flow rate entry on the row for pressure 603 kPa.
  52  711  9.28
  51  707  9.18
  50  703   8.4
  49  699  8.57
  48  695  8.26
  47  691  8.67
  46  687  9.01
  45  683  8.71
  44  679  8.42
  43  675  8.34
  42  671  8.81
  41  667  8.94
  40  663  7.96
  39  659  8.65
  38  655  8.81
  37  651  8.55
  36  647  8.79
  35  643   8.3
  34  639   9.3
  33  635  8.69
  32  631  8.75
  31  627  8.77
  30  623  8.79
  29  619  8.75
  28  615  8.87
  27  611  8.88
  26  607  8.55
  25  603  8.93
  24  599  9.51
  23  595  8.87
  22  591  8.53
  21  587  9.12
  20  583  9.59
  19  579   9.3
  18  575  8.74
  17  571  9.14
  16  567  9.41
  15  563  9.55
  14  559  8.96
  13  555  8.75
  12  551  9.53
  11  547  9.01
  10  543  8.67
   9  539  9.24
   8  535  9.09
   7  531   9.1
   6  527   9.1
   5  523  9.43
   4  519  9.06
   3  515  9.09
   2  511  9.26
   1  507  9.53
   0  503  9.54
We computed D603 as 8.93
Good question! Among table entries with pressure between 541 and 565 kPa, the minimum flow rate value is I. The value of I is 8.67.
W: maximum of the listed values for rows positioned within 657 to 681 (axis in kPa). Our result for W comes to 8.94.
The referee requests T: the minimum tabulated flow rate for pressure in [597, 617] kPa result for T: 8.55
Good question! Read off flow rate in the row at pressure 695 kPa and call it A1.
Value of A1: 8.26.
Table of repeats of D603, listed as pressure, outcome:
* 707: 9.18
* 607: 8.55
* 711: 9.28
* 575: 8.74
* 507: 9.53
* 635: 8.69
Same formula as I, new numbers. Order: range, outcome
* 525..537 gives 9.09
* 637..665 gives 7.96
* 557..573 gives 8.96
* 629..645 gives 8.3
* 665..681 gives 8.34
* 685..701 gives 8.26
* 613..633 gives 8.75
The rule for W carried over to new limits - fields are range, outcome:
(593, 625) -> 9.51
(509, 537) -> 9.43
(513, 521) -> 9.09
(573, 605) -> 9.59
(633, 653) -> 9.3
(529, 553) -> 9.53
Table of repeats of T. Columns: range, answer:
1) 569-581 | 8.74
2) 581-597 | 8.53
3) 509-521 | 9.06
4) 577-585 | 9.3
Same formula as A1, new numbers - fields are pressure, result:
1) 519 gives 9.06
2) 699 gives 8.57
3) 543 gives 8.67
